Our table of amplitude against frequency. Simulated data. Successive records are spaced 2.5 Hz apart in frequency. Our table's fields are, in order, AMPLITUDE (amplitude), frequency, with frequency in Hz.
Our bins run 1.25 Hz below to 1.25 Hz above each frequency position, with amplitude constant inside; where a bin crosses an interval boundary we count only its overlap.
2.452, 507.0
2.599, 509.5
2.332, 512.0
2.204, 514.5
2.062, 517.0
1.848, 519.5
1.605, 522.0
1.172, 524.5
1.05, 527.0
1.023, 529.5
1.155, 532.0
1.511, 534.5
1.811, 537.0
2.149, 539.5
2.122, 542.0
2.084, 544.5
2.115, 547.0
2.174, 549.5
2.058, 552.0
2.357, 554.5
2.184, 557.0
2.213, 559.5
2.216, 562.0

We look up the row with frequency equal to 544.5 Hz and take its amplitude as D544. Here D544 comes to 2.084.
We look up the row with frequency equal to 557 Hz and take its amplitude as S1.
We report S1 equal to 2.184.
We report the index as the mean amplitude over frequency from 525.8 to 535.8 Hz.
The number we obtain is 1.19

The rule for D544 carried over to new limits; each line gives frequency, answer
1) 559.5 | 2.213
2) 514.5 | 2.204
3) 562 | 2.216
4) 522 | 1.605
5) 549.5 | 2.174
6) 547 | 2.115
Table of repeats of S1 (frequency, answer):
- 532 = 1.155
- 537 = 1.811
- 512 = 2.332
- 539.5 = 2.149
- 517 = 2.062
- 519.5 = 1.848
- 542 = 2.122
